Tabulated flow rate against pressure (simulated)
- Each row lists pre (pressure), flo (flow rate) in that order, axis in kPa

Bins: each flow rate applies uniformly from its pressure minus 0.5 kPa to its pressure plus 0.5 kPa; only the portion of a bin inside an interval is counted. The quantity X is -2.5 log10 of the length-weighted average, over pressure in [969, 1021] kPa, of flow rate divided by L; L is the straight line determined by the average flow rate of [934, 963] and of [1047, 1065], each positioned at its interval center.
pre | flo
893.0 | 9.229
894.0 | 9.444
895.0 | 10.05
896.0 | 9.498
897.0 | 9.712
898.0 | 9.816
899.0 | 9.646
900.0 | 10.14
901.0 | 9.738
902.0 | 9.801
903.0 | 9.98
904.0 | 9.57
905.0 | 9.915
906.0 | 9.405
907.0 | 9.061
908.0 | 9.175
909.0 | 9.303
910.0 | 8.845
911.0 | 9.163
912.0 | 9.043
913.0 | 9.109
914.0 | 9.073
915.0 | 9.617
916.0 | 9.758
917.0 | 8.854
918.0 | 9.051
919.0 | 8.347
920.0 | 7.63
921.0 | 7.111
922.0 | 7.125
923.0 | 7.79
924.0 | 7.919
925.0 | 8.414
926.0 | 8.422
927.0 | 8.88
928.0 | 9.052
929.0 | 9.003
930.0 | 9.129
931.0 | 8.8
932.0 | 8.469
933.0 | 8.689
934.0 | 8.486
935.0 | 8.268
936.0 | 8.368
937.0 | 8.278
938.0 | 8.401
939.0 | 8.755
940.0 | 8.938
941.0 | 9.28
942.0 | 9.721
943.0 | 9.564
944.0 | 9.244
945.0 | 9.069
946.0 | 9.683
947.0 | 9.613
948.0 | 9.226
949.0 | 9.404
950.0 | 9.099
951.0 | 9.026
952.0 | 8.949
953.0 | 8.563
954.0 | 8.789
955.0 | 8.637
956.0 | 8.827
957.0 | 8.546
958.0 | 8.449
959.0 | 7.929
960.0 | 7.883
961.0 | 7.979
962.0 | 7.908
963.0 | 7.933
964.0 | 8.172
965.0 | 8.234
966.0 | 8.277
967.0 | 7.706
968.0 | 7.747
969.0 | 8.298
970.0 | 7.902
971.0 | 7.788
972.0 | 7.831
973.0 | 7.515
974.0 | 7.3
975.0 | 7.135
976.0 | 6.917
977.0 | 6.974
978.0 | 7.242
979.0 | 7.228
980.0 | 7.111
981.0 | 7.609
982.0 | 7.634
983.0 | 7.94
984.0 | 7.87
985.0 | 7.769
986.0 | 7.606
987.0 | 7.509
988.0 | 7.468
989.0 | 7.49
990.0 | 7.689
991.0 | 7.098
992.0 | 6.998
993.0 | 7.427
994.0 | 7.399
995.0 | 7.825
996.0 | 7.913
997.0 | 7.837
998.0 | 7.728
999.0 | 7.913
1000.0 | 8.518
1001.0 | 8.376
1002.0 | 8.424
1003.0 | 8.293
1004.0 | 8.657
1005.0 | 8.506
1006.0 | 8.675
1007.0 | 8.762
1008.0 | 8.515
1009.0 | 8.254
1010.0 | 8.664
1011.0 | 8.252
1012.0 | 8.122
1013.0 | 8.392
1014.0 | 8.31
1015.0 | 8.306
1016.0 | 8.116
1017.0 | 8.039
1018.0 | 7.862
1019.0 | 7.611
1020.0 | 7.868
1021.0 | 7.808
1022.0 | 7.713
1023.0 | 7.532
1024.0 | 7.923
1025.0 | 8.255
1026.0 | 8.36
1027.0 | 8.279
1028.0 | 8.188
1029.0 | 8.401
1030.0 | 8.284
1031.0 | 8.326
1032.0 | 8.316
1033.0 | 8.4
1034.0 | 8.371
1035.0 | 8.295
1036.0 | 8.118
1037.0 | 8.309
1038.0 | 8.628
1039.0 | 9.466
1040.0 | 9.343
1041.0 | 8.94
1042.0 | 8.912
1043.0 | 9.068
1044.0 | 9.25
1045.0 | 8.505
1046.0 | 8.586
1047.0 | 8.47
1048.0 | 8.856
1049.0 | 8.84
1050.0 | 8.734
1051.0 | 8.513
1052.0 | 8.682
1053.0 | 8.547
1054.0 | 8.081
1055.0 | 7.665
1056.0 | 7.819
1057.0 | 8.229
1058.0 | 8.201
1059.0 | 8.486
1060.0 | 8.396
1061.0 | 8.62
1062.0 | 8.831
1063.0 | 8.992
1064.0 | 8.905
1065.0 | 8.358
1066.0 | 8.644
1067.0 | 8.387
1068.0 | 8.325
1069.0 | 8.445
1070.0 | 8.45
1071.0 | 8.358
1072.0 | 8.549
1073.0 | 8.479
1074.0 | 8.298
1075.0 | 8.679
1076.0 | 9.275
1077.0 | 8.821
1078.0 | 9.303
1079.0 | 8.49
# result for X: 0.11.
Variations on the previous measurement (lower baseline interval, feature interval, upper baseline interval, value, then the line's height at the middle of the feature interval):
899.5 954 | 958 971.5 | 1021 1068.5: 0.103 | 8.79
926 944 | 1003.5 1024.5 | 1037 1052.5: 0.083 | 8.83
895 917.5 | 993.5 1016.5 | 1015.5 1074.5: 0.060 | 8.72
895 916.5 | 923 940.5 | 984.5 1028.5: 0.066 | 9.12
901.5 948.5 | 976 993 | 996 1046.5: 0.153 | 8.56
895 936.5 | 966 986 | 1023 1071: 0.157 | 8.75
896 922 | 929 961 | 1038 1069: 0.027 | 9.05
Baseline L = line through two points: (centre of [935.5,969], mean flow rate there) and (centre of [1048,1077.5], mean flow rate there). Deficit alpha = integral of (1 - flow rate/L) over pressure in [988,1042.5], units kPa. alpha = 2.5 kPa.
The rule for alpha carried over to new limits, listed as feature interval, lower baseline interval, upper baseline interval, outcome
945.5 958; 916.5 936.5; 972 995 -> -1.6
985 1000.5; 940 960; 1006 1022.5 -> 1.5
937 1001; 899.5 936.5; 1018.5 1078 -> 4.3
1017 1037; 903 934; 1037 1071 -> 1.2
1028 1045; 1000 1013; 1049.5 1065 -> -0.4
